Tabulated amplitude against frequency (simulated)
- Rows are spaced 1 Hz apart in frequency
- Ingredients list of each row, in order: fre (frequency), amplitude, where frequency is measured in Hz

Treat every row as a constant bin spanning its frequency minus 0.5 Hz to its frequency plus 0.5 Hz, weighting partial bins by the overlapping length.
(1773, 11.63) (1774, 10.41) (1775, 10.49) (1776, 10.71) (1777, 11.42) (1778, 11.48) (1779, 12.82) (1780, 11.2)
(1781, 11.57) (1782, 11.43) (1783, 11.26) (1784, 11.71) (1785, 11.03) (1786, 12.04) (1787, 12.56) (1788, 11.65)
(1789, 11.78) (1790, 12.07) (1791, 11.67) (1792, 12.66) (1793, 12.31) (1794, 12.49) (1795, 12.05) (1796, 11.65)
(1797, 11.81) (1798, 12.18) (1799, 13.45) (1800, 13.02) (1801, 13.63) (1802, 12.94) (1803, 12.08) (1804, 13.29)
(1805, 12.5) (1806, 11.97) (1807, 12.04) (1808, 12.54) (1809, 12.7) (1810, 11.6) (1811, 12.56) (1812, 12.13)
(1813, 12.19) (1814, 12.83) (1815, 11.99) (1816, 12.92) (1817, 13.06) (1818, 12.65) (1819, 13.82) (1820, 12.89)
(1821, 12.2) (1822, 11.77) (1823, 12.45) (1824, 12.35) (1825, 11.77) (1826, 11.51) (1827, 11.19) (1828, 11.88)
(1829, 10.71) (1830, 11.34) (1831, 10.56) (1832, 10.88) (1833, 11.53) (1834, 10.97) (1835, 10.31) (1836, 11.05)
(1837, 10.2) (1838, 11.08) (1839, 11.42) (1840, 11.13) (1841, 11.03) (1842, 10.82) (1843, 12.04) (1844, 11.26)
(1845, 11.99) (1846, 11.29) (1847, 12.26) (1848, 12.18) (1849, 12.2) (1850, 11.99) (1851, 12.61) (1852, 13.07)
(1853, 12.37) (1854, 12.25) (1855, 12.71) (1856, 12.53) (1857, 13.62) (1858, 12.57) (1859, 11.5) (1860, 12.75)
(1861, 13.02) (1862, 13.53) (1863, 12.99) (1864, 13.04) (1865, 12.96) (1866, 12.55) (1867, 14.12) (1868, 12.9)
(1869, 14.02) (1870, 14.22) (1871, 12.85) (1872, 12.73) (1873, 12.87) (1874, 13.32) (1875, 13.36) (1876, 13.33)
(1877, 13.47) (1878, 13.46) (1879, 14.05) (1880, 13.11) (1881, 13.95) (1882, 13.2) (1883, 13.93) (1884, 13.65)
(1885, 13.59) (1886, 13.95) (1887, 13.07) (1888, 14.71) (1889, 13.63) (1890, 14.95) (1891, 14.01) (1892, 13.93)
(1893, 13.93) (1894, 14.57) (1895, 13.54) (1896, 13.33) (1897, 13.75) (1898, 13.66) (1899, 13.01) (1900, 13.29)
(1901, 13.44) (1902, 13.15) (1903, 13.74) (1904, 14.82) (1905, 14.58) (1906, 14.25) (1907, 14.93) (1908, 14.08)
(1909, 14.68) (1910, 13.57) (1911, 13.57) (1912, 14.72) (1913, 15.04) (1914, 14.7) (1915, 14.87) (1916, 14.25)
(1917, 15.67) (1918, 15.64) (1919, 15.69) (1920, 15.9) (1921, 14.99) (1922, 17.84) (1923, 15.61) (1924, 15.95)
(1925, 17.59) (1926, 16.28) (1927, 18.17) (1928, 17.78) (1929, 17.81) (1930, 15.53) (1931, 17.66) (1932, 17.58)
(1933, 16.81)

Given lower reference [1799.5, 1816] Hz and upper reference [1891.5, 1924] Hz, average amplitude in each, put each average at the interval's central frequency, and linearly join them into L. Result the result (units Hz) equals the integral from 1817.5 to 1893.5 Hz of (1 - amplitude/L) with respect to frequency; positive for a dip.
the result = 5.1 Hz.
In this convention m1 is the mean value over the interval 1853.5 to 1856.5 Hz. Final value 12.5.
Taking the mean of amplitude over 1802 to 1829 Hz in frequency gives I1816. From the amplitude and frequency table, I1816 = 12.3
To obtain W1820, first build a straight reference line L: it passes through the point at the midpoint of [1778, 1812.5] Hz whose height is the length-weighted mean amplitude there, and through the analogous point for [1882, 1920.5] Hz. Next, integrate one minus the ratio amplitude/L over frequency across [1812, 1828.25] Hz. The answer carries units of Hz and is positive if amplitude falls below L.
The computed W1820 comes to 0.4 Hz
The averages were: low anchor 12.2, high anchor 14.2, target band 12.3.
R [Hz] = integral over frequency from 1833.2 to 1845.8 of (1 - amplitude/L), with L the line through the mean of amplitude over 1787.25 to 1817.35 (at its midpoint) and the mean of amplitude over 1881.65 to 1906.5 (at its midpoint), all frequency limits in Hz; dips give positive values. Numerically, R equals 1.8 Hz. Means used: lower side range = 12.4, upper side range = 13.8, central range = 11.1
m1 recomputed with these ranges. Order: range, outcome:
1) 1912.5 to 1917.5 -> 14.9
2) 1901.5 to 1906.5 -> 14.1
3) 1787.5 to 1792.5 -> 12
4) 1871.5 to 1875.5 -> 13.1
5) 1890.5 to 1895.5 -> 14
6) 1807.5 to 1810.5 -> 12.3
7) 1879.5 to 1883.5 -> 13.5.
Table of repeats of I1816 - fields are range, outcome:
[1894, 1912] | 13.9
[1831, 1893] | 12.7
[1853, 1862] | 12.7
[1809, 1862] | 12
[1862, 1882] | 13.3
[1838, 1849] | 11.6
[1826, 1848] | 11.2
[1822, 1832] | 11.5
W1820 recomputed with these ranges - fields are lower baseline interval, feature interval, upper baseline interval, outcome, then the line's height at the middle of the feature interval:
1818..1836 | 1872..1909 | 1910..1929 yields 1.85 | 14.5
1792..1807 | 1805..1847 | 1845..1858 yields 2.28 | 12.5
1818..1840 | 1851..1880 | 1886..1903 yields -0.68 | 12.8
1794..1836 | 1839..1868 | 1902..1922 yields 1.81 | 13.2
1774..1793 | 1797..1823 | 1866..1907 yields -0.91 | 12.2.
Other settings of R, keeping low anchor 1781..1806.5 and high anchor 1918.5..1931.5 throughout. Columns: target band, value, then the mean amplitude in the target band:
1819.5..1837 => 2.5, 11.5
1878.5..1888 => 1.0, 13.7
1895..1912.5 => 2.2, 13.9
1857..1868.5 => 1.3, 12.9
